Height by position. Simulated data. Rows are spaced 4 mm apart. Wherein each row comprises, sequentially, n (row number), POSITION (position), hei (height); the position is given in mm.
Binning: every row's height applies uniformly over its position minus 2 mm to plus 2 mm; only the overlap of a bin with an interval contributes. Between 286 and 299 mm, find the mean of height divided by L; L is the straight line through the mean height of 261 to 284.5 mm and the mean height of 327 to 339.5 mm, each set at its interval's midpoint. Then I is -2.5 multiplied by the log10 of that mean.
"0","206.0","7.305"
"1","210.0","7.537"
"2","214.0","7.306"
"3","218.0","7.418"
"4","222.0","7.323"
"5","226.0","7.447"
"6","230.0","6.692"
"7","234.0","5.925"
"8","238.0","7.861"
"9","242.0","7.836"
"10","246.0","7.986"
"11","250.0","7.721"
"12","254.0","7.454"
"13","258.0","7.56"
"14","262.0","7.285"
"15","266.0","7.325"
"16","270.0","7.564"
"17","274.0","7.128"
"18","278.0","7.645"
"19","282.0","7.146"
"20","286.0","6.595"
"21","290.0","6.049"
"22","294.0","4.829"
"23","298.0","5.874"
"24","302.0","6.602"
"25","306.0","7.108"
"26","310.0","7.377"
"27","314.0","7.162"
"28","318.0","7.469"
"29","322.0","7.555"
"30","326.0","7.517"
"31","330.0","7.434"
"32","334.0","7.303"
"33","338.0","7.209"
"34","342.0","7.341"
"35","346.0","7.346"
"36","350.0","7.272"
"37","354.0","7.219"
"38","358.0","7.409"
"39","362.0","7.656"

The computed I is 0.27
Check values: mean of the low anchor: 7.34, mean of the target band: 5.72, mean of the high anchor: 7.34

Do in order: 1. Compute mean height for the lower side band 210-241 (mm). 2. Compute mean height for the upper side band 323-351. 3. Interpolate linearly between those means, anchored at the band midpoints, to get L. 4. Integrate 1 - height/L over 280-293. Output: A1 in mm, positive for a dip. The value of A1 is 1.5 mm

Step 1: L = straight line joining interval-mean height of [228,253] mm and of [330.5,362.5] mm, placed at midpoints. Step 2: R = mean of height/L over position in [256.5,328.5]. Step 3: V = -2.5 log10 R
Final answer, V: 0.05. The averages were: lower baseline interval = 7.34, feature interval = 6.99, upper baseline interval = 7.33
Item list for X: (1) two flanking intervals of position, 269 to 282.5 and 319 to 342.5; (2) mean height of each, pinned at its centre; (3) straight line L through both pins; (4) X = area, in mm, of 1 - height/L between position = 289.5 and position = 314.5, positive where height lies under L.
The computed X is 3.33 mm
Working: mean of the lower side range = 7.38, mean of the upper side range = 7.4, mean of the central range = 6.41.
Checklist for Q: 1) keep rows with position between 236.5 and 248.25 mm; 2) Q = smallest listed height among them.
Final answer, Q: 7.836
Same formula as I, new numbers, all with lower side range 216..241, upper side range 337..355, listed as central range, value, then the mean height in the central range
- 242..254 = -0.09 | 7.78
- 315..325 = -0.03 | 7.48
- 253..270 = -0.04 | 7.42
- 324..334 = -0.03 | 7.44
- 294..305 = 0.19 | 6.06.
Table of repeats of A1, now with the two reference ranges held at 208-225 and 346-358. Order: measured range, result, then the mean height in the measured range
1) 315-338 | -0.4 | 7.42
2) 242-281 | -0.9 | 7.53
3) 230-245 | 0.4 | 7.19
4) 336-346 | 0.0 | 7.29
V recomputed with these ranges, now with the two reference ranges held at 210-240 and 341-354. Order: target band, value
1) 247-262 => -0.05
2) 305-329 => -0.02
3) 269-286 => -0.01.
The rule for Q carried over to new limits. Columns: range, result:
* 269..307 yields 4.829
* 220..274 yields 5.925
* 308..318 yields 7.162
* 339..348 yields 7.341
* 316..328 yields 7.469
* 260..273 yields 7.285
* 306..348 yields 7.108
